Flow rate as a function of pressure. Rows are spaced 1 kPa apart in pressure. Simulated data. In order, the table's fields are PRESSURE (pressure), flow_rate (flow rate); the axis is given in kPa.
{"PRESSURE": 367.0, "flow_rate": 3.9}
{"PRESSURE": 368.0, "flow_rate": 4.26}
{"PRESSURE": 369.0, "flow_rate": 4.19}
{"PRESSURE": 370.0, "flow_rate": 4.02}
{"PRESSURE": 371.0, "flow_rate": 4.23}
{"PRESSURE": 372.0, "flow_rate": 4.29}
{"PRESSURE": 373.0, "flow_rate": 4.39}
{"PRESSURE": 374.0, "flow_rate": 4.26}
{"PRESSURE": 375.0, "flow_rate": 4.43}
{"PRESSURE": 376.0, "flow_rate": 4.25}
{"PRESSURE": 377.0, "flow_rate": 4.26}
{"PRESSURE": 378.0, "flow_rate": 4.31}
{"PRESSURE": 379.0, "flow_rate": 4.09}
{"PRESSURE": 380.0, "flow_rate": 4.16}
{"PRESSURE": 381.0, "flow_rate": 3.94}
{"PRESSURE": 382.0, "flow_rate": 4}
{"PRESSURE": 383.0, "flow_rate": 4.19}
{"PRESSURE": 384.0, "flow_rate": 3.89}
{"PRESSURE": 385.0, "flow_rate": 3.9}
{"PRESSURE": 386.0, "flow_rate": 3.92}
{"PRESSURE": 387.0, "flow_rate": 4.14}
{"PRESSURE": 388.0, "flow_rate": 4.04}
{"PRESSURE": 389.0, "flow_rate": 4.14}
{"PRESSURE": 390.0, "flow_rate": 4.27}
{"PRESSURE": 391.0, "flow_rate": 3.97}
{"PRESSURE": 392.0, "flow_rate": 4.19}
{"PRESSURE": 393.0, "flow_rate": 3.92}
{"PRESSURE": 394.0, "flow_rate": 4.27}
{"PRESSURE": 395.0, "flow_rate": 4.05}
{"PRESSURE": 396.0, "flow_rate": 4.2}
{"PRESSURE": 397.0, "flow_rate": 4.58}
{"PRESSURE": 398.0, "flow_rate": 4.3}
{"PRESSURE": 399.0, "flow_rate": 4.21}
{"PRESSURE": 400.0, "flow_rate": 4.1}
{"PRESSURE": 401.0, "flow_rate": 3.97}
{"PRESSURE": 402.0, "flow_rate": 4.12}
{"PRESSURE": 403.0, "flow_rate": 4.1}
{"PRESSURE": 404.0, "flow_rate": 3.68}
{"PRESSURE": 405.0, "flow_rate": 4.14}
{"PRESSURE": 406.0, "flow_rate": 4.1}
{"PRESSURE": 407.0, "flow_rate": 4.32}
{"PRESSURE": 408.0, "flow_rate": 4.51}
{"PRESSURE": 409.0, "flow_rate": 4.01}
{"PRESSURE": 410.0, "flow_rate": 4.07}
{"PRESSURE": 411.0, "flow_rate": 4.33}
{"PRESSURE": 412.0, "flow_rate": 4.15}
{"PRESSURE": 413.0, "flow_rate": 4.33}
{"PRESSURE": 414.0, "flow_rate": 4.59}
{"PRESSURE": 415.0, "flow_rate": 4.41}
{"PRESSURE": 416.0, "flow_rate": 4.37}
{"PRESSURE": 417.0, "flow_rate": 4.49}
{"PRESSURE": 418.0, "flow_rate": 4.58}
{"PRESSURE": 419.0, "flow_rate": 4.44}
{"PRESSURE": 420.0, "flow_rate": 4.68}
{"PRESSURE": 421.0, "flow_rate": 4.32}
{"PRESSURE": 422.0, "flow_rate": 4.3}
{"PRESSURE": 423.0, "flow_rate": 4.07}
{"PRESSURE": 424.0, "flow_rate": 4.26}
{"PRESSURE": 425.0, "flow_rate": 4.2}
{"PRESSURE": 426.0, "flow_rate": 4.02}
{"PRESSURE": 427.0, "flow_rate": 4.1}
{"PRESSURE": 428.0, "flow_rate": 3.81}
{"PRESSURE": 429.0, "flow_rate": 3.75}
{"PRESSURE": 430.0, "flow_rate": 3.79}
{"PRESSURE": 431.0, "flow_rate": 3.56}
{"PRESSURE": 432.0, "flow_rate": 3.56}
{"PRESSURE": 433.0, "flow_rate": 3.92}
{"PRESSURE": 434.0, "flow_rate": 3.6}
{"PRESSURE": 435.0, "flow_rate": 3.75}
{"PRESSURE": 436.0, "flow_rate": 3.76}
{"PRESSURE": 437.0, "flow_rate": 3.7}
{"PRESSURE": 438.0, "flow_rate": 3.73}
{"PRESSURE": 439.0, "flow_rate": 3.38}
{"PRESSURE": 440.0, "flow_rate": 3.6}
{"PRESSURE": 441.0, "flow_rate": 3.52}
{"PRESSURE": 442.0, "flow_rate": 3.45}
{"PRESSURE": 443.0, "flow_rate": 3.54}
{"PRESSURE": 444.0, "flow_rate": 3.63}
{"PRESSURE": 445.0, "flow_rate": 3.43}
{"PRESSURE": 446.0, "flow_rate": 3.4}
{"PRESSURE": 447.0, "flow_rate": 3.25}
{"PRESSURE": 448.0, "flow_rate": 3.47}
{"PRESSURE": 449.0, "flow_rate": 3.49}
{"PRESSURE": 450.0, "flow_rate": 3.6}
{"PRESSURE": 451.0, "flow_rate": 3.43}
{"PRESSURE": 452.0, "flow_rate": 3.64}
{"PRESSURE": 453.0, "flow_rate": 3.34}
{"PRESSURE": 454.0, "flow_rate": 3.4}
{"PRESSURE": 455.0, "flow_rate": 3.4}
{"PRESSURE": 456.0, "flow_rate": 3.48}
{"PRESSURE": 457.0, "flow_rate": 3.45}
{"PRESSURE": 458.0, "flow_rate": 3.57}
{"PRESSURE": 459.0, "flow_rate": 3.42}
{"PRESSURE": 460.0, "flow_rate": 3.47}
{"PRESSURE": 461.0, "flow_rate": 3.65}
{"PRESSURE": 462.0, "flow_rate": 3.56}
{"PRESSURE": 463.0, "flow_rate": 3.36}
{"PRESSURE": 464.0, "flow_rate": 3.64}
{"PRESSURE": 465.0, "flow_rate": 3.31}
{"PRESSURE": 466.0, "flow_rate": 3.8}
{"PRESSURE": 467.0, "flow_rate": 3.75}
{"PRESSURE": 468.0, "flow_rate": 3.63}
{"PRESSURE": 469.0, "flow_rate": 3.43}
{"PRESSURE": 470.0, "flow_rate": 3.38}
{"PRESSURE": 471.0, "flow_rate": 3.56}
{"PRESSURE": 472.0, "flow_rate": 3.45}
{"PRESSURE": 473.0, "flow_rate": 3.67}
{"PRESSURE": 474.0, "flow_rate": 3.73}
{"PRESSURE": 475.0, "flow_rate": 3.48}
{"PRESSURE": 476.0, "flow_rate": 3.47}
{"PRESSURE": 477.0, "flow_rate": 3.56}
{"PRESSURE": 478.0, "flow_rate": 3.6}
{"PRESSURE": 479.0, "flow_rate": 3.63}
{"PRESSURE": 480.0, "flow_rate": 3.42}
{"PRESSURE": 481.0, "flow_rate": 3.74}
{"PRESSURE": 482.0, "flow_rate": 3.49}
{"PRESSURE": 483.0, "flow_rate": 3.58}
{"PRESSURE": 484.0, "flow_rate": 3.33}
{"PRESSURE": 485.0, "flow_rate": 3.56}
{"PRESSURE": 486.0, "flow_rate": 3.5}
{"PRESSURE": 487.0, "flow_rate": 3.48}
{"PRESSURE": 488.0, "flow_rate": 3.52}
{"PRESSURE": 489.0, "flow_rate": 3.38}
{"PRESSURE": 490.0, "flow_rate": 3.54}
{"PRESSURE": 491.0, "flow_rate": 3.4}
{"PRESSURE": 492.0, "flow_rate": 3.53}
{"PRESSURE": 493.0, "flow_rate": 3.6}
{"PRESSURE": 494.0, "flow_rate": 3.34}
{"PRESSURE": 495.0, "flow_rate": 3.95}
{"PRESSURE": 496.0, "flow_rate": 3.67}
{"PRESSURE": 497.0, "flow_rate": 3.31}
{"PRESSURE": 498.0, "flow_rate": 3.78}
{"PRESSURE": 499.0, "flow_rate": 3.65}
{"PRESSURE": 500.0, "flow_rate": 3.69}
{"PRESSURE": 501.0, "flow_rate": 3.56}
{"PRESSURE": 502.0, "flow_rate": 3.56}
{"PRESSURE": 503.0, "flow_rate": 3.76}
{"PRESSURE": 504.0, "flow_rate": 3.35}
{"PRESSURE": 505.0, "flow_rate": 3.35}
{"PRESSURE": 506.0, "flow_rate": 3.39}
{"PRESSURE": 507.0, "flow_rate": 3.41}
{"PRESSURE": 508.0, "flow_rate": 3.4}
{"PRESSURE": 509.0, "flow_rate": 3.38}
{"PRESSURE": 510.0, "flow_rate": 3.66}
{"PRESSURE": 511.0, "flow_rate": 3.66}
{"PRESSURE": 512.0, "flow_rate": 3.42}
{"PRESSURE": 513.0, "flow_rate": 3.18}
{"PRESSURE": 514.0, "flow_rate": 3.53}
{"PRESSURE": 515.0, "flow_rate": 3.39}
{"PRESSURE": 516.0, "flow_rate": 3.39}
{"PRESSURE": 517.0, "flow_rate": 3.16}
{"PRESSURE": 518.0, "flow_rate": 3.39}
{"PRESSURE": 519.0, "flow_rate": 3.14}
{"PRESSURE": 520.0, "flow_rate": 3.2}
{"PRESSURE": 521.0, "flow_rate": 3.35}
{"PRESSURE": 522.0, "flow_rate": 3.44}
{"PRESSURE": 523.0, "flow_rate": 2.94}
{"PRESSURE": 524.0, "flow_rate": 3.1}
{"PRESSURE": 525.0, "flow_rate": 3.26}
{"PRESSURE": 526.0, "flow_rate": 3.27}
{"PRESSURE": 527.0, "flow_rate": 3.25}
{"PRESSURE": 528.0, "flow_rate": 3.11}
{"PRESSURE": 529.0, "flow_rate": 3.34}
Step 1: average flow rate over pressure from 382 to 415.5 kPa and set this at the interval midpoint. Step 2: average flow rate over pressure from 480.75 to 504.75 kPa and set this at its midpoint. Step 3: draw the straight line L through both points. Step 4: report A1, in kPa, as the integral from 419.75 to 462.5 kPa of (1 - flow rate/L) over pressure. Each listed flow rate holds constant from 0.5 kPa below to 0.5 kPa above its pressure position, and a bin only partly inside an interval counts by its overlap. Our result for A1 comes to 2.3 kPa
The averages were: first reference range 4.15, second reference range 3.55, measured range 3.68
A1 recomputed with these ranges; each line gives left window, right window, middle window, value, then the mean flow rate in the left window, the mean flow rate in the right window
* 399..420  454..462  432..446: 0.7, 4.25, 3.49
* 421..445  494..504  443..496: 2.6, 3.79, 3.63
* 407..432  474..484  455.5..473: 0.9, 4.2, 3.55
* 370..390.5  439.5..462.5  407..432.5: -2.8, 4.15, 3.49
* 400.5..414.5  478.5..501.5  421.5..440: 0.7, 4.17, 3.55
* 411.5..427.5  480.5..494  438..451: 1.7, 4.33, 3.51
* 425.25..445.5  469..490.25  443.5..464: 0.8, 3.69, 3.52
